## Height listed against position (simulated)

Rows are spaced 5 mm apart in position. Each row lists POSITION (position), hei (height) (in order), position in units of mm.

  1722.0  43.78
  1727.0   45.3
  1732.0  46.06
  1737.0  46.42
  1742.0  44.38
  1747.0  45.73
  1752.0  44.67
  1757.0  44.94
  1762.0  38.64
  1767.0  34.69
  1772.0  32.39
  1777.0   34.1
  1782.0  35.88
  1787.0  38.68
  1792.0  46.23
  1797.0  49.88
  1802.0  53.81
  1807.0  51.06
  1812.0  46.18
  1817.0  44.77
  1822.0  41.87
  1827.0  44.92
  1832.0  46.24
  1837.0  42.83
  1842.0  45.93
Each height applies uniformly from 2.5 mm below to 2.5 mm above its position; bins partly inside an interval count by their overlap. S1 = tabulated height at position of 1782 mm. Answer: 35.88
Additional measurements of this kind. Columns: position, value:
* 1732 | 46.06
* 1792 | 46.23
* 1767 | 34.69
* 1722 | 43.78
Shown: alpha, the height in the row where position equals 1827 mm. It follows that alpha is 44.92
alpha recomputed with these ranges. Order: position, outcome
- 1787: 38.68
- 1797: 49.88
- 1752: 44.67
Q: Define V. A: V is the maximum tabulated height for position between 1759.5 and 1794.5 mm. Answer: 46.23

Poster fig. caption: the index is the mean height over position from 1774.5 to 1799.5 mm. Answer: 41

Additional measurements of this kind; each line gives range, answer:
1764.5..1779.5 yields 33.7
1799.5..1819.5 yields 49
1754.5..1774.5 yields 37.7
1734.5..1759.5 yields 45.2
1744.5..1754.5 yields 45.2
